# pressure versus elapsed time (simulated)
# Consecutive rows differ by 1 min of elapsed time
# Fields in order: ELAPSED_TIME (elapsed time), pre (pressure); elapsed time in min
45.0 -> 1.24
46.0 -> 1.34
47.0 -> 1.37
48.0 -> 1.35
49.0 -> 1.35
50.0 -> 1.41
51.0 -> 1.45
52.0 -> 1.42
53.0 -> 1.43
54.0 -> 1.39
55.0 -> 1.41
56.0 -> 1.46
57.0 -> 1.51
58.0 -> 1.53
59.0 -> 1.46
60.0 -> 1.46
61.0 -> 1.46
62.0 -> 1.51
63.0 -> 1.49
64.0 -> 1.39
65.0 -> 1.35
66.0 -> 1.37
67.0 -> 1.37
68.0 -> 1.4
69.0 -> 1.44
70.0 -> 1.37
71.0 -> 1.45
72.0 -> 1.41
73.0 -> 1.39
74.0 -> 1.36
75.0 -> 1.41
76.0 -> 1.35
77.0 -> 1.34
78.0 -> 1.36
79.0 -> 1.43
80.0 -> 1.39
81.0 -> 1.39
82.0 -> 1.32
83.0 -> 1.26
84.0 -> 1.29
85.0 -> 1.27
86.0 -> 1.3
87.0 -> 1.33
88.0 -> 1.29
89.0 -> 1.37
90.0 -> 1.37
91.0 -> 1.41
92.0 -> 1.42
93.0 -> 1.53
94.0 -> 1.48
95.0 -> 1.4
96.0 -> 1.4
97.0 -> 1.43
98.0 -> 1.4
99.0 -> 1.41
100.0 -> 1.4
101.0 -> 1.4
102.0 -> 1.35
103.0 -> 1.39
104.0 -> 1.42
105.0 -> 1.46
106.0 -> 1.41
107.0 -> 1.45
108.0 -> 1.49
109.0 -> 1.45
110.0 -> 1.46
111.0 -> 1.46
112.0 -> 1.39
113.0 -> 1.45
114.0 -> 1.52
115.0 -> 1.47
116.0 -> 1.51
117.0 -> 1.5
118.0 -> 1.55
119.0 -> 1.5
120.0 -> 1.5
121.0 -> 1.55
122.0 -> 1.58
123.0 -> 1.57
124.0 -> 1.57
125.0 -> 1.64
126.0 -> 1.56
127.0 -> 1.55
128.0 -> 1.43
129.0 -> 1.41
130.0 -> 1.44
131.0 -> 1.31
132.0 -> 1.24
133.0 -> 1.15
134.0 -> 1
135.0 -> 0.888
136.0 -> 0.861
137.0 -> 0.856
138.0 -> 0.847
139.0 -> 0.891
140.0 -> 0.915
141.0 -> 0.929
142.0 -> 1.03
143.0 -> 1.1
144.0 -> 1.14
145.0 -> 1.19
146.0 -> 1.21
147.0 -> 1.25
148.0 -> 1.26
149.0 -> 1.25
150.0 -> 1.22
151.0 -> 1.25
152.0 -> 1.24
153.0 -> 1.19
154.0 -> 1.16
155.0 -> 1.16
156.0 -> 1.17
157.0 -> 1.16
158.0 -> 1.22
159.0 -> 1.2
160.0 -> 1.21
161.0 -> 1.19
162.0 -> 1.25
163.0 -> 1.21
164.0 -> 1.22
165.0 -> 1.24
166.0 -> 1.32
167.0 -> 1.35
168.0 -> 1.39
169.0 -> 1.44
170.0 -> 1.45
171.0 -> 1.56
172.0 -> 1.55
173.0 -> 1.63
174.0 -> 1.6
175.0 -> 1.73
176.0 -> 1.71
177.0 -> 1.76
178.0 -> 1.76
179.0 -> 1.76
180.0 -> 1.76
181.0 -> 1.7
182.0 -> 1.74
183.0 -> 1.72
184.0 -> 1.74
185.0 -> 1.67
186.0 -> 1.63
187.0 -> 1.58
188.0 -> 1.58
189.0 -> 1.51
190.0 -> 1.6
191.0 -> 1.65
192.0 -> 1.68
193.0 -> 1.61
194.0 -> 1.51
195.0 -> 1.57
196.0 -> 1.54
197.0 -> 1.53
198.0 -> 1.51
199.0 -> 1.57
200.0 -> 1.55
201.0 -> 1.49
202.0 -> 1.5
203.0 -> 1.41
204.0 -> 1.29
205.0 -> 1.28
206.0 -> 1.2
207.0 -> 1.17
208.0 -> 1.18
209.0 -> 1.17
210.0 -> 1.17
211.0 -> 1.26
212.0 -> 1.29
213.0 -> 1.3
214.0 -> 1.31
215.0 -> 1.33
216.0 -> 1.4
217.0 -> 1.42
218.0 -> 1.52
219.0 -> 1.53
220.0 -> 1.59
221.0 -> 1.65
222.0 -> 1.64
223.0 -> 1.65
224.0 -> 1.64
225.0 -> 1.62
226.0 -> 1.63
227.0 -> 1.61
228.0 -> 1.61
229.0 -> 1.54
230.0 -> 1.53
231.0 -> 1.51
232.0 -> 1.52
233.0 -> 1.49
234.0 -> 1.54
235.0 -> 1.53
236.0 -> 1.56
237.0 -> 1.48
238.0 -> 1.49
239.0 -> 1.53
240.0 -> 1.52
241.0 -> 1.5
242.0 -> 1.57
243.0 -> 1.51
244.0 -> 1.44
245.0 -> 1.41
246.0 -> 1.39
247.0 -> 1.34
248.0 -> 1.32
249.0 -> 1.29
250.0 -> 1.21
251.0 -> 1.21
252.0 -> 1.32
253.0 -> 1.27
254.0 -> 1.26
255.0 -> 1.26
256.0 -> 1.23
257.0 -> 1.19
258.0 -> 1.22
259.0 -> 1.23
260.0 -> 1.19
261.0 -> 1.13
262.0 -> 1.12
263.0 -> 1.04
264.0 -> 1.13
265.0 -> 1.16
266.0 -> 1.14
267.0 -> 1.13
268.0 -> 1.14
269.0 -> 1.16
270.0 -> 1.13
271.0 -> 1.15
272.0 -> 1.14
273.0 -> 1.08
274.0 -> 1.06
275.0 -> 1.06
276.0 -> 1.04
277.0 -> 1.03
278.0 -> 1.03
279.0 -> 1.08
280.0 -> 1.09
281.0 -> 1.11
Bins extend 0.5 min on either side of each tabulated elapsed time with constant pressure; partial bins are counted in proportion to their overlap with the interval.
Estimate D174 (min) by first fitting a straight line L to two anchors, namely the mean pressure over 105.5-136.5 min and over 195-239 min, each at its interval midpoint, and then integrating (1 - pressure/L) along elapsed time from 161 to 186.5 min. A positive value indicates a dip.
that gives -1.9 min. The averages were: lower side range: 1.41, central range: 1.55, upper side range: 1.46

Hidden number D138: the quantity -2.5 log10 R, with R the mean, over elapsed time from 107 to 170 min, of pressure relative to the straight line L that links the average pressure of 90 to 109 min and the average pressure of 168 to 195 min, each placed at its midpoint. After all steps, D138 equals 0.18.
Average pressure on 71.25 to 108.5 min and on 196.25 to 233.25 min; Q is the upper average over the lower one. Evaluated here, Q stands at 1.0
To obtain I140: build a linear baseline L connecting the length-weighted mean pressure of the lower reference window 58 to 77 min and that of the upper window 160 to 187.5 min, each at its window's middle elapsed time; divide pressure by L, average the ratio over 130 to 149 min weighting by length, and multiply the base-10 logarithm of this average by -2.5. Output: 0.361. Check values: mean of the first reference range 1.41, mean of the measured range 1.07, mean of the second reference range 1.54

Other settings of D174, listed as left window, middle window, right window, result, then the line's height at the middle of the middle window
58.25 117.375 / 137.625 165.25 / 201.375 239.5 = 5.3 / 1.43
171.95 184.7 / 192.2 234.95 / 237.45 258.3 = 1.8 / 1.53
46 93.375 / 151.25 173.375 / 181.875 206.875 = 3.1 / 1.5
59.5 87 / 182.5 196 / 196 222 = -2.2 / 1.39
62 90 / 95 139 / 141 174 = -2.2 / 1.32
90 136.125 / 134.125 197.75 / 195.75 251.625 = 2.9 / 1.43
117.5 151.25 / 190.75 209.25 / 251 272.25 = -3.5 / 1.22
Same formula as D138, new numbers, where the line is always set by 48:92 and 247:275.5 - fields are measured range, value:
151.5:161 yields 0.09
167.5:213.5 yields -0.20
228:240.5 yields -0.25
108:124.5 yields -0.12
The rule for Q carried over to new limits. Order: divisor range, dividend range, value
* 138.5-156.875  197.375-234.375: 1.27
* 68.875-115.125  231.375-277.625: 0.92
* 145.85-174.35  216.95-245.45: 1.19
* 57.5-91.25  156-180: 1.03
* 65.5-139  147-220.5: 1.04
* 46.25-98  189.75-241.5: 1.06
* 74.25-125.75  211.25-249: 1.05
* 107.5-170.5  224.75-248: 1.17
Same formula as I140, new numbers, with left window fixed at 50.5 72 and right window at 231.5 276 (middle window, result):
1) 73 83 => 0.04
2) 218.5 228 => -0.23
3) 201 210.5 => 0.04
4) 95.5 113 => -0.02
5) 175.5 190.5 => -0.25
